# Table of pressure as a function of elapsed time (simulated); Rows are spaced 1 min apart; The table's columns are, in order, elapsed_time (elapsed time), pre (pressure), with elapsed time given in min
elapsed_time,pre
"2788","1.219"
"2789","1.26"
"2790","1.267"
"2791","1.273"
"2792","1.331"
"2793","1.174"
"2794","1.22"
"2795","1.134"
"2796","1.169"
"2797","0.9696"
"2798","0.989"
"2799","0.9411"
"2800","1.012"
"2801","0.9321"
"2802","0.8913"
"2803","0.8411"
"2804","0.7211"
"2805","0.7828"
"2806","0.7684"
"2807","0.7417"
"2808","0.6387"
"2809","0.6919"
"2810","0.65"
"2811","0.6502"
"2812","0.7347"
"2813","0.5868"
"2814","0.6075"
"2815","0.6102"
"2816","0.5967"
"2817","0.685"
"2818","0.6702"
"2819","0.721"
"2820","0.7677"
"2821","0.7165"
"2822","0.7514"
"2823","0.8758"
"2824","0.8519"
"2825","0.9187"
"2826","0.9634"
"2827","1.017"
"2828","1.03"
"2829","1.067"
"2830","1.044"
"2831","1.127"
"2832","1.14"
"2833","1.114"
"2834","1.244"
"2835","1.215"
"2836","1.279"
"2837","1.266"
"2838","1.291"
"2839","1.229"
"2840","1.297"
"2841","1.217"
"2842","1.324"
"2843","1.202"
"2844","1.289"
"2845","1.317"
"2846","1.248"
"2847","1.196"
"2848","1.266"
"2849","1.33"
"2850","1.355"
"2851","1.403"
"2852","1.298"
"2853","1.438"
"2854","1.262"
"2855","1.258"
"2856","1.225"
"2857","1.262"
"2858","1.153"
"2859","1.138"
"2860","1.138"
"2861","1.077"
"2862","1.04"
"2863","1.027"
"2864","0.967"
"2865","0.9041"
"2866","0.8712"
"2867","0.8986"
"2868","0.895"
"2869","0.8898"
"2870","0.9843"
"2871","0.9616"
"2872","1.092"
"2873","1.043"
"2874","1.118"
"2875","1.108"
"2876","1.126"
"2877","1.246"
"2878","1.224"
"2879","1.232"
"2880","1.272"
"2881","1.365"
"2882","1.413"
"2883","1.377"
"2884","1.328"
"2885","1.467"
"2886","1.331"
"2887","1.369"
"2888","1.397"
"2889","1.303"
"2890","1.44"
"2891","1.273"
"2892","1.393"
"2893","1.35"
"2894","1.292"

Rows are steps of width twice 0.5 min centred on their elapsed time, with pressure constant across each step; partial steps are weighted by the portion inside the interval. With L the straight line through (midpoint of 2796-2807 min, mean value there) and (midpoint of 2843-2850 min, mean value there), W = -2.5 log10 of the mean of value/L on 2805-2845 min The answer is 0.18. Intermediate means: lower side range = 0.891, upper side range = 1.27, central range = 0.941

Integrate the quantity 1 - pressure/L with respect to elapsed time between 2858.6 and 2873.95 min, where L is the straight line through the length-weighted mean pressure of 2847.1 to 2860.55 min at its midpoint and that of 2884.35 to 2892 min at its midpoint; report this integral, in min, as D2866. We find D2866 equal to 3.6 min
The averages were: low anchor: 1.27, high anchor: 1.37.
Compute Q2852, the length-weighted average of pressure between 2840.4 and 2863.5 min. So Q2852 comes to 1.24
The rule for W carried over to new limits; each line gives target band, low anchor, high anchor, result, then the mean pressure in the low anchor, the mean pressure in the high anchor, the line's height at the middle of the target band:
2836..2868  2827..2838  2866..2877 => -0.10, 1.15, 1.02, 1.08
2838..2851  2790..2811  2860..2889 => -0.20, 0.944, 1.15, 1.06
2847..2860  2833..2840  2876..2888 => 0.00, 1.25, 1.32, 1.28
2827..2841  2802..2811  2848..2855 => -0.07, 0.734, 1.34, 1.1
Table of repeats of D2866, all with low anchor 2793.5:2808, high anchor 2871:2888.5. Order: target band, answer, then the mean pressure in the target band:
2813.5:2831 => 3.3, 0.826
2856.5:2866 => 0.9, 1.07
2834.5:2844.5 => -1.6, 1.26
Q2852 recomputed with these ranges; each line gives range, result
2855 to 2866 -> 1.09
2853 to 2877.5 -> 1.08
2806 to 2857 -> 1.03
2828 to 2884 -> 1.18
